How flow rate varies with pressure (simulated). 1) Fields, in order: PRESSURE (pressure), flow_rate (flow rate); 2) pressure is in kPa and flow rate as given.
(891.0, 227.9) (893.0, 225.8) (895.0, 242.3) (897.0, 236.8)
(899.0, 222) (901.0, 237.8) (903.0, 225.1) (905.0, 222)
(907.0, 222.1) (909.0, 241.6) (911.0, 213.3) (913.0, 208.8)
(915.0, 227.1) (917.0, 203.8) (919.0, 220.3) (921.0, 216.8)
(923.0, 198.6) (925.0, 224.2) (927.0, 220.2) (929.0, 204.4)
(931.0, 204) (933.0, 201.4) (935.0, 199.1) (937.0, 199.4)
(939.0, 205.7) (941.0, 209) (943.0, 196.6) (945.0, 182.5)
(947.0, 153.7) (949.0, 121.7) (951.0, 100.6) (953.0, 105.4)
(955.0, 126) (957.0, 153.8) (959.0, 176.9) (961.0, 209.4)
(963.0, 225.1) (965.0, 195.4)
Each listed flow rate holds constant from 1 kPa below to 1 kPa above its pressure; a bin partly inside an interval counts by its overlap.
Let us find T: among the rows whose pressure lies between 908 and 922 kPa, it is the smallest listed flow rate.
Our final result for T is 203.8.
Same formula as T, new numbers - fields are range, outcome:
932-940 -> 199.1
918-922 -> 216.8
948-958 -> 100.6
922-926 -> 198.6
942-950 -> 121.7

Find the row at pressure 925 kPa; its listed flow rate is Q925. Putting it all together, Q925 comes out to 224.2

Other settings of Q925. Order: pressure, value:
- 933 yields 201.4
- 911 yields 213.3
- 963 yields 225.1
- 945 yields 182.5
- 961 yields 209.4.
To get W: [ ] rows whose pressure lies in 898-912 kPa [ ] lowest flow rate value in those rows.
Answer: 213.3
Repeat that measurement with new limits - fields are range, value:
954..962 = 126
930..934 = 201.4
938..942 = 205.7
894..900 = 222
